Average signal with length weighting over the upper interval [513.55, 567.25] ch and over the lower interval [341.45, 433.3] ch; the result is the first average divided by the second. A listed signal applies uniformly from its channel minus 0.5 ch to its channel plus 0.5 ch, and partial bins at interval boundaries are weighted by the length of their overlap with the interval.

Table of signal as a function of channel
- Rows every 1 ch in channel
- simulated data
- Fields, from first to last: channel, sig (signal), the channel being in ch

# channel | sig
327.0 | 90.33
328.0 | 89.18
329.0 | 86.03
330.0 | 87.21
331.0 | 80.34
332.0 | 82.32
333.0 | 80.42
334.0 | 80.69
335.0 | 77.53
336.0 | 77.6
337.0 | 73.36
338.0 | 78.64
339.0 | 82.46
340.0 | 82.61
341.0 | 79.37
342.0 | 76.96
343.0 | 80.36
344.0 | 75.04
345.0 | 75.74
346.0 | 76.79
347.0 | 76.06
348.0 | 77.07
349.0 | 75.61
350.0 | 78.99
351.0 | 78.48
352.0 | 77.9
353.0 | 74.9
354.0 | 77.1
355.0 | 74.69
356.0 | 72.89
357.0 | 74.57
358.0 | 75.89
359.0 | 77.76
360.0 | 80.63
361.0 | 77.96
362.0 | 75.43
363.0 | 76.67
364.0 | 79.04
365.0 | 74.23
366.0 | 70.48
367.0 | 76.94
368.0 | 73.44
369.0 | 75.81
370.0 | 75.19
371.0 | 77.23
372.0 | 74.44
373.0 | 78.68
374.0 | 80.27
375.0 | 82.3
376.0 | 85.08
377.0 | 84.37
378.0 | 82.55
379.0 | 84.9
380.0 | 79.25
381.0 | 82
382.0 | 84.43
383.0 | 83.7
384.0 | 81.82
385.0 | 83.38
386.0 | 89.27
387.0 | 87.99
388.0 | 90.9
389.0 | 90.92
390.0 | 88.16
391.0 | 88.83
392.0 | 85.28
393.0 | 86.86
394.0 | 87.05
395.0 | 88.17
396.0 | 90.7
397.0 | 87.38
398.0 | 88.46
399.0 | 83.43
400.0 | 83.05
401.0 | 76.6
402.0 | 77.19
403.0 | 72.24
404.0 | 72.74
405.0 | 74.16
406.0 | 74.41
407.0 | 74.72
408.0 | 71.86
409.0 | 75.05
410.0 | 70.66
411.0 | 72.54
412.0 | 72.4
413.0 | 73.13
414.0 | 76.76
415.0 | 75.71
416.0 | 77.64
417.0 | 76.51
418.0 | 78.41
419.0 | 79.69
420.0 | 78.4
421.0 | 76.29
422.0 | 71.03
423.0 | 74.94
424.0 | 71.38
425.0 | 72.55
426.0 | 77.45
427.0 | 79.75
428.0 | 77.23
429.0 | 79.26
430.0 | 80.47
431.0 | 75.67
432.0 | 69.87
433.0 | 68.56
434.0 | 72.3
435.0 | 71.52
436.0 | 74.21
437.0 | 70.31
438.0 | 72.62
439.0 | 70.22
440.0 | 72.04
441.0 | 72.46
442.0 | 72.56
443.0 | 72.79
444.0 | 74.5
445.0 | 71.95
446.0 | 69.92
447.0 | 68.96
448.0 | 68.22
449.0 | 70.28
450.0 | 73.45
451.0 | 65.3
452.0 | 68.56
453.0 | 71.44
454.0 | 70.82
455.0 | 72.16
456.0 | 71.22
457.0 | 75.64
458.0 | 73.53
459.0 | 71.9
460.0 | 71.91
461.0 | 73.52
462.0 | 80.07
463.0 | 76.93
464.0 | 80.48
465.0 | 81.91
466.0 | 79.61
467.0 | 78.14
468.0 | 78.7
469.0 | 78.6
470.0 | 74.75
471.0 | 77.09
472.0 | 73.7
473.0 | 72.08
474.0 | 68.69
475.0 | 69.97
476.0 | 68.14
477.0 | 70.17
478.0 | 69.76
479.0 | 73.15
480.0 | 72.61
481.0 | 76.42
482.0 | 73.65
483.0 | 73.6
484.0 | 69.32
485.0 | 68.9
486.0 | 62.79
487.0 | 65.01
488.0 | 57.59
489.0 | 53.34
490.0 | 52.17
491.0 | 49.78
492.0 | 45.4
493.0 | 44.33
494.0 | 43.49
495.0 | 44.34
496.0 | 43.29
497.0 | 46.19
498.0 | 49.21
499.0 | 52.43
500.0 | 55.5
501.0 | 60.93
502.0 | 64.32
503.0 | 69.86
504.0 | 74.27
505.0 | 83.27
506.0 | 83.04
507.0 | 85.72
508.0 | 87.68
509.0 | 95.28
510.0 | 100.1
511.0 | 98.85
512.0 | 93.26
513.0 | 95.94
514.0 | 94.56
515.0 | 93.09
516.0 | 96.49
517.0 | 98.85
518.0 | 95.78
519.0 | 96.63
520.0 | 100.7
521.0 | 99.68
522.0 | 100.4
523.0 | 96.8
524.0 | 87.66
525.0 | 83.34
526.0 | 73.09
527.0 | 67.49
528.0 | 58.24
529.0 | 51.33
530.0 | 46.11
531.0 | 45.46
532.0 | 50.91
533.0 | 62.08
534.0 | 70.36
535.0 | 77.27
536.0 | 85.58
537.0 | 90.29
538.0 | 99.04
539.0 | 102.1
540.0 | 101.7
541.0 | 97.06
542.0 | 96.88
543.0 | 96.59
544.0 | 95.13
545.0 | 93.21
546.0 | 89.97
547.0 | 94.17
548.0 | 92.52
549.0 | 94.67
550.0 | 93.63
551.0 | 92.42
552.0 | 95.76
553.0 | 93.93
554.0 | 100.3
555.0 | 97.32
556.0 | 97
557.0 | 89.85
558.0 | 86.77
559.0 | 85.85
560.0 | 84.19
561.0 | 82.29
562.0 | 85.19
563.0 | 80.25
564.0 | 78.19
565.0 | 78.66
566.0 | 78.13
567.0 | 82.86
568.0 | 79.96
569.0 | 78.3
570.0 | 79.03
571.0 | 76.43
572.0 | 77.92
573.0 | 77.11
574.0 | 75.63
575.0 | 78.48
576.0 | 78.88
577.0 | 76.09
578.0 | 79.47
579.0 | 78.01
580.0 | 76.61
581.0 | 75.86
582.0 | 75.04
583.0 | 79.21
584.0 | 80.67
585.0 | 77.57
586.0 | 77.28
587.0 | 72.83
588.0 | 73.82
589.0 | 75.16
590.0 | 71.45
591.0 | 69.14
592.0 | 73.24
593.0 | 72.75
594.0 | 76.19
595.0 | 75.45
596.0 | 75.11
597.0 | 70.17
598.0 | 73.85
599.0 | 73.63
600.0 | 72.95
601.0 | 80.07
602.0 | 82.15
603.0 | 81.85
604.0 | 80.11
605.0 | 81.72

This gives 1.10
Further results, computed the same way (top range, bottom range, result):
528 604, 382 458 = 1.05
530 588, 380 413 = 1.02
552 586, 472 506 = 1.31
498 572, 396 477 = 1.13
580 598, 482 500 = 1.37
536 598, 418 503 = 1.21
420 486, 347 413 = 0.92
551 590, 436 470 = 1.11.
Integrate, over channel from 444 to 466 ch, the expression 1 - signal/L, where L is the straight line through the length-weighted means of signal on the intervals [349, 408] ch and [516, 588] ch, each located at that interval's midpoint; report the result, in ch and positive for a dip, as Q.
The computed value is 2.3 ch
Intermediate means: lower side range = 80.3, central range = 73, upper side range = 83.5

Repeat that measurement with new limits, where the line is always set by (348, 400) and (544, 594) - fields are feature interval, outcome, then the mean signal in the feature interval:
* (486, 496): 3.8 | 50.8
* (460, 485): 2.2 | 74.5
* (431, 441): 1.2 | 71.6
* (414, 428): 0.9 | 76.2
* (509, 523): -2.6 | 97.2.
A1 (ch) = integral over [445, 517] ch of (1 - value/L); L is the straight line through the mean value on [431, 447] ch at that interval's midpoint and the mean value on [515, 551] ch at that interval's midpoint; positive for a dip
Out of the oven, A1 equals 5.81 ch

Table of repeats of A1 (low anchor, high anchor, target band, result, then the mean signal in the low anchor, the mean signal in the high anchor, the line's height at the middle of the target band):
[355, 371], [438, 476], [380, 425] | -3.2 ch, 75.8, 73.3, 74.7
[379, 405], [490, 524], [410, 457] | 4.7 ch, 84.2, 76.7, 81.5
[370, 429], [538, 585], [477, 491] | 2.8 ch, 80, 86.1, 83.2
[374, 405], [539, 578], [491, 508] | 5.2 ch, 84.1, 87.3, 86.1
